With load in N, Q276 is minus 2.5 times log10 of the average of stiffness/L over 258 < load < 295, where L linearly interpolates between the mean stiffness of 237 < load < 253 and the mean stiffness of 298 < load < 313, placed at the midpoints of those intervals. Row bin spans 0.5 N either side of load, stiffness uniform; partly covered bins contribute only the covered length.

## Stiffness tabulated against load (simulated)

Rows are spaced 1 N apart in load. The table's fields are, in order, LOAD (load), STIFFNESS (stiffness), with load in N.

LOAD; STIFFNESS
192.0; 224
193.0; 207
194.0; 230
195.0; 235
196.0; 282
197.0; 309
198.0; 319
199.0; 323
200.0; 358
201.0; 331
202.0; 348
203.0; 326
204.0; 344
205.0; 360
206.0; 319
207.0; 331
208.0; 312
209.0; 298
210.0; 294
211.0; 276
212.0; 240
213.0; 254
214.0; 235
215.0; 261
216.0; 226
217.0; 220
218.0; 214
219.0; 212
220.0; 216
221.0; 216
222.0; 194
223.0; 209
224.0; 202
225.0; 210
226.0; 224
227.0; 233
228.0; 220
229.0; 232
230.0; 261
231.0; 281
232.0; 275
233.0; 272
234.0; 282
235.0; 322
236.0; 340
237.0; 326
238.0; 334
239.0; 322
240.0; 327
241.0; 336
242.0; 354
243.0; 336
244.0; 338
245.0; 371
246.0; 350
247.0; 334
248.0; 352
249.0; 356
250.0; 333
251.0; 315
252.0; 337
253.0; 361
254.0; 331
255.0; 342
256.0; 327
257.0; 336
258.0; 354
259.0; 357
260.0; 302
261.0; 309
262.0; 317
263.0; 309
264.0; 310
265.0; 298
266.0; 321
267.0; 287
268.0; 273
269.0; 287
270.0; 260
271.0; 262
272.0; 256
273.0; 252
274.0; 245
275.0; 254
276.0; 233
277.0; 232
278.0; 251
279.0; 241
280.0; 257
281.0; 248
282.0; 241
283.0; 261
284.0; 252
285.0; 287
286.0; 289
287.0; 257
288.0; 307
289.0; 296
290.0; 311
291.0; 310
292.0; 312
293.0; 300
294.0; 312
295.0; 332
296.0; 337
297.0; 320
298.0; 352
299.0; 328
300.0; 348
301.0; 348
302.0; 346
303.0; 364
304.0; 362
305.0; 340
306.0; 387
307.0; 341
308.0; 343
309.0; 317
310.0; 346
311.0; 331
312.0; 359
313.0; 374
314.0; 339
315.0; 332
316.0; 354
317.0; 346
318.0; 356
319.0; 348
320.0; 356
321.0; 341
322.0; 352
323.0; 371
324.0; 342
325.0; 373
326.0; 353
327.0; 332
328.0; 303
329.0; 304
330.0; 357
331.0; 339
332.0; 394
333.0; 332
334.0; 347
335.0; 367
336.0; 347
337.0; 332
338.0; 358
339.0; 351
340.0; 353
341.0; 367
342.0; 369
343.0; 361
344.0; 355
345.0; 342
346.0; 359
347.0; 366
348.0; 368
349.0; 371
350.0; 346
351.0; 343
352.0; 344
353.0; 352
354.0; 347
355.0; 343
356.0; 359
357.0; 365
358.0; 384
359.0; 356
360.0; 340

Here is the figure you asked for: 0.216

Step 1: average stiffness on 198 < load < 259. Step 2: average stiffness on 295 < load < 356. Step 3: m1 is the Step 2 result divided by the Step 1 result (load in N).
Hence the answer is 1.2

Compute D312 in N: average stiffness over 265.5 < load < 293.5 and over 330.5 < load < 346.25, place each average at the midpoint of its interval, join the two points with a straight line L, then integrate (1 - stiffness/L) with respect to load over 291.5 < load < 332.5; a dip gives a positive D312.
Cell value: -3.5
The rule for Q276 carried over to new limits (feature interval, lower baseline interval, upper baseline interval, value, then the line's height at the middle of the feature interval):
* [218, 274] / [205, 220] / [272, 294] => -0.11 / 267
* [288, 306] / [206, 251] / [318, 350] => -0.01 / 327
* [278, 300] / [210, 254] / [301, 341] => 0.11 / 325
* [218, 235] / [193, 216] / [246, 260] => 0.32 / 316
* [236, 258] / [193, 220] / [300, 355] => -0.11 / 306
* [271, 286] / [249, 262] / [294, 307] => 0.32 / 340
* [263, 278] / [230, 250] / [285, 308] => 0.20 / 326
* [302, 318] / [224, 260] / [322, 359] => -0.03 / 340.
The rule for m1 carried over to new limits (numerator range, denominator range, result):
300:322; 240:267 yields 1.05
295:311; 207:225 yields 1.43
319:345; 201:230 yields 1.35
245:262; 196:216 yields 1.11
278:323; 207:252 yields 1.15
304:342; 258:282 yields 1.26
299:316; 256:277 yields 1.20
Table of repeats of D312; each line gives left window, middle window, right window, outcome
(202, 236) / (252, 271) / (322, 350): -1.3 N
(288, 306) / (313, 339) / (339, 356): -0.2 N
